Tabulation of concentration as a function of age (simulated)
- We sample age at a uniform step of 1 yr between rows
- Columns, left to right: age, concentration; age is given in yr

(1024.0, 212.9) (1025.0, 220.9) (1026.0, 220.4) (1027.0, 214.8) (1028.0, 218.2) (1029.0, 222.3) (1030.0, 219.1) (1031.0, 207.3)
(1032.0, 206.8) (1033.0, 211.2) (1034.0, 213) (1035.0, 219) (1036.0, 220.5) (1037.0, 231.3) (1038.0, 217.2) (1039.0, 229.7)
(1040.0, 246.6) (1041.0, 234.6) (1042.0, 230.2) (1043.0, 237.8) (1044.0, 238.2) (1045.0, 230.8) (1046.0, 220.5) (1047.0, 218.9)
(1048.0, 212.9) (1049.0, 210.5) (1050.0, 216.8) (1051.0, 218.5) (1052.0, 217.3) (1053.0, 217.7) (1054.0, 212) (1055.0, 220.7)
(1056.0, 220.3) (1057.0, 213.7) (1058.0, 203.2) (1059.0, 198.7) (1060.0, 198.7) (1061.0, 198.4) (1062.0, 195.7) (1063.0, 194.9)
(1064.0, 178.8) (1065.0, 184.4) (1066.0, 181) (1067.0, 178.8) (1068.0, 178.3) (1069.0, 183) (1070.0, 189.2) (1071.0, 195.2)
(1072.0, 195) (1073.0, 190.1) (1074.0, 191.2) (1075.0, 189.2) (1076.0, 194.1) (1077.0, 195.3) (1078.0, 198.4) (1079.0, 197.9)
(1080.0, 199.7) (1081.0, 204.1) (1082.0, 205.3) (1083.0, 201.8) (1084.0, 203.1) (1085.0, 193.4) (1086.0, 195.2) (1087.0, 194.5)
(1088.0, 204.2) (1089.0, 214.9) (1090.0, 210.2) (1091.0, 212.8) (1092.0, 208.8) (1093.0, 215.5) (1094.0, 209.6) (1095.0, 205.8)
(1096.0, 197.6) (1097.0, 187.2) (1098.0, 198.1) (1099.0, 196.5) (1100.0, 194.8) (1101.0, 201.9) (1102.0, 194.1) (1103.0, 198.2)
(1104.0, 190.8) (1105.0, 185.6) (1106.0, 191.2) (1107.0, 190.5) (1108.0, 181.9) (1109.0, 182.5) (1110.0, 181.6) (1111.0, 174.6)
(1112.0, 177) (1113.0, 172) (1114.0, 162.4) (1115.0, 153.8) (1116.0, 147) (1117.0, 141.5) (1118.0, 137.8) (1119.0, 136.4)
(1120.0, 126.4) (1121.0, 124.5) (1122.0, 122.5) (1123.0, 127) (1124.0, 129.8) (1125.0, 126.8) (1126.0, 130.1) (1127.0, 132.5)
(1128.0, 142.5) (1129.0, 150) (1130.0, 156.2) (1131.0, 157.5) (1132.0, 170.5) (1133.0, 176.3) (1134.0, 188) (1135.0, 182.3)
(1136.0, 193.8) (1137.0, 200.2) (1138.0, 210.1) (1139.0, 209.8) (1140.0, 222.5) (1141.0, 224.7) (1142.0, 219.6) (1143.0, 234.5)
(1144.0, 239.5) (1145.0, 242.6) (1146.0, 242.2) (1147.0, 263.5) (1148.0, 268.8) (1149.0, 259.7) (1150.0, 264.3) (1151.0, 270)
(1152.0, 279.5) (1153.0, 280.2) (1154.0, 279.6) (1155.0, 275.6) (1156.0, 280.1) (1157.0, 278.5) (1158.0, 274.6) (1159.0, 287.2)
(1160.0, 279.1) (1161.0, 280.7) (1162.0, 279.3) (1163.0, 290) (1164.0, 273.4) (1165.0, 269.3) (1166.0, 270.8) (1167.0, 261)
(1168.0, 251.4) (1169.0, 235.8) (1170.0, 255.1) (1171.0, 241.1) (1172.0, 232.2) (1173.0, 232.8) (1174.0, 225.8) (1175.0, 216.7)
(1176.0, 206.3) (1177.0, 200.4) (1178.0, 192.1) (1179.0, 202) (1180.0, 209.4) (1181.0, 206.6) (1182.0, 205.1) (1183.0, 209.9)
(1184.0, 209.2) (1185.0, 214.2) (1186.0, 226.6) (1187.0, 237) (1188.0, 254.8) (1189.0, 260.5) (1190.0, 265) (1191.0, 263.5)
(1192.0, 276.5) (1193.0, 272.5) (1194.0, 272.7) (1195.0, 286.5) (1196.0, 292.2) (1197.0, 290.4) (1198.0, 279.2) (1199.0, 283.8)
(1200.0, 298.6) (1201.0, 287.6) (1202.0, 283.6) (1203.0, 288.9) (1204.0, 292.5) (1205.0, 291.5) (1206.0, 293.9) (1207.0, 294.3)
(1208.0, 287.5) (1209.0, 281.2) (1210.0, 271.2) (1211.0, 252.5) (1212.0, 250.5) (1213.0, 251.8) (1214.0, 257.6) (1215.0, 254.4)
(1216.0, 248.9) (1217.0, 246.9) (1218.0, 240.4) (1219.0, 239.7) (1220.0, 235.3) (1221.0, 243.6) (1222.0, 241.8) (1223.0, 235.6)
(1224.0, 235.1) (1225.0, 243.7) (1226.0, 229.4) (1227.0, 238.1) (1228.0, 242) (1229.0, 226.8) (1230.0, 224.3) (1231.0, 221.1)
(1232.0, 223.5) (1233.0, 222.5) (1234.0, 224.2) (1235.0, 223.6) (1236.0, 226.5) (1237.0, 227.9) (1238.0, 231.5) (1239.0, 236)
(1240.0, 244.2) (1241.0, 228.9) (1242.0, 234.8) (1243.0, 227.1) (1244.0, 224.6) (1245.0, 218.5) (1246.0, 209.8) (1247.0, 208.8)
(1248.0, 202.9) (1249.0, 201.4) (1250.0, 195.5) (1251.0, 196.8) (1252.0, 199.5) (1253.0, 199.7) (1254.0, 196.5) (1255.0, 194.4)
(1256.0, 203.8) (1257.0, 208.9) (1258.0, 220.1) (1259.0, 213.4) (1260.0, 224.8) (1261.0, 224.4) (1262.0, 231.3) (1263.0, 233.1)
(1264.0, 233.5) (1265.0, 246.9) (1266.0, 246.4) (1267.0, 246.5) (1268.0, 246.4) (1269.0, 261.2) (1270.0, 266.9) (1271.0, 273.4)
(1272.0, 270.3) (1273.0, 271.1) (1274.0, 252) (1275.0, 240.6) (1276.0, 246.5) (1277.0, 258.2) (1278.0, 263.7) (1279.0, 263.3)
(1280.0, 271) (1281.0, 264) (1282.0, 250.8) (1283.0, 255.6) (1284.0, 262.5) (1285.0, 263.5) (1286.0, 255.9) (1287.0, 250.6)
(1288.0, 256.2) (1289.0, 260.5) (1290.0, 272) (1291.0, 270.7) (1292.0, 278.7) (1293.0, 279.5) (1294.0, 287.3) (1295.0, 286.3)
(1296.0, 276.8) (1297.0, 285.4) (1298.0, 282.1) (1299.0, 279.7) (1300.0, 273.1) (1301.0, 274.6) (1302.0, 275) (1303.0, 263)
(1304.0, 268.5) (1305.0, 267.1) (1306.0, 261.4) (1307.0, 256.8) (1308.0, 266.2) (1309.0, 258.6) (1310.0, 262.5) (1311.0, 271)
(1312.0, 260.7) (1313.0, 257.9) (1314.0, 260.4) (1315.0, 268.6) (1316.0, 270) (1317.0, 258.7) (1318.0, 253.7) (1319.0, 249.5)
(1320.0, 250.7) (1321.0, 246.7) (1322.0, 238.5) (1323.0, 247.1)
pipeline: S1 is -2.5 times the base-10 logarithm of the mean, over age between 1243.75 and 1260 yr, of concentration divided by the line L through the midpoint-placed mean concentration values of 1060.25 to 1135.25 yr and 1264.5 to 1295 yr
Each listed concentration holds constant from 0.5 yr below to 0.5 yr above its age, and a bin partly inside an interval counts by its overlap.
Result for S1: 0.20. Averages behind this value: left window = 180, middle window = 206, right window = 261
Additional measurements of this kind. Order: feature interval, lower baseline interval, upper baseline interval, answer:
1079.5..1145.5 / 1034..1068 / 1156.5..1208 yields 0.26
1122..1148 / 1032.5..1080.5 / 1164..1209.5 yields 0.25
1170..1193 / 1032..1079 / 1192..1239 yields 0.08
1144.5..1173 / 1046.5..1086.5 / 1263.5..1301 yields -0.17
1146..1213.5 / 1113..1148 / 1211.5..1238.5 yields -0.25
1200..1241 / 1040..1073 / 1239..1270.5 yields -0.14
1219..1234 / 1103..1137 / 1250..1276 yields -0.10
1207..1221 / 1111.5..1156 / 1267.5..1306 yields -0.11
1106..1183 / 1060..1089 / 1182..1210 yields 0.14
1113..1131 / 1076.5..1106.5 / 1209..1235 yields 0.44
